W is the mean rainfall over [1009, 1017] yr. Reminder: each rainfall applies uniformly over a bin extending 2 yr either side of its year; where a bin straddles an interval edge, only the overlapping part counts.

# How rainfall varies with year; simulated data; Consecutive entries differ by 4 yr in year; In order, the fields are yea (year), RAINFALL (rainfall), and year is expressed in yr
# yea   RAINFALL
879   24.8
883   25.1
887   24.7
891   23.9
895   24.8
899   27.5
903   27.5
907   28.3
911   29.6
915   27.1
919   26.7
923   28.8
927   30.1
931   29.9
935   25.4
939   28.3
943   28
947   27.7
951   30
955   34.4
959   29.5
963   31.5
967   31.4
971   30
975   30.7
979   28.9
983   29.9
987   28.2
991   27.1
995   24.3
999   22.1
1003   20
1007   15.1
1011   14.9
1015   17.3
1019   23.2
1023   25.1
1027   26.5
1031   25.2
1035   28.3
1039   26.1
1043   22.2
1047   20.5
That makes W 16.1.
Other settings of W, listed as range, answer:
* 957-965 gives 30.5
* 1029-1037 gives 26.8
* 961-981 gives 30.5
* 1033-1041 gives 27.2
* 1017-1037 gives 25.7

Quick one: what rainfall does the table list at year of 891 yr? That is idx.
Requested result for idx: 23.9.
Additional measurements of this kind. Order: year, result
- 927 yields 30.1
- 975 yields 30.7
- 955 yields 34.4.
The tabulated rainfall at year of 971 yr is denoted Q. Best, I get 30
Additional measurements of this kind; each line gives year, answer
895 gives 24.8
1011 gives 14.9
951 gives 30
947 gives 27.7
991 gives 27.1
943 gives 28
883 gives 25.1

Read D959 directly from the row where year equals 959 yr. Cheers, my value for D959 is 29.5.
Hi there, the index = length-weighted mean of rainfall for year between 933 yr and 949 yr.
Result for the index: 27.4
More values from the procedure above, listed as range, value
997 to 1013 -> 18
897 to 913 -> 28.2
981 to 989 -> 29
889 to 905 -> 25.9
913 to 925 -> 27.5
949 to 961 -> 31.3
